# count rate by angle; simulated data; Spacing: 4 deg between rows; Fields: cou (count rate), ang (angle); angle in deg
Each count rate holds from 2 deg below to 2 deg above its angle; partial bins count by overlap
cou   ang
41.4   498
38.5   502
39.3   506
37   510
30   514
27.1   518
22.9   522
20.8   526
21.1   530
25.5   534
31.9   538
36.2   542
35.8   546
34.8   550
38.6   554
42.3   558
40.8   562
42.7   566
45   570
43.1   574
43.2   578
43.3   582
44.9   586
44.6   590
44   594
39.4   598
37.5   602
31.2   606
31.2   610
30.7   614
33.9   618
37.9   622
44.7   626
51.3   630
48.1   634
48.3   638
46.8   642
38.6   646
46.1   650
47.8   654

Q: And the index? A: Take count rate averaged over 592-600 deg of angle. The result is 41.7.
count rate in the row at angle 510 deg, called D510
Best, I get 37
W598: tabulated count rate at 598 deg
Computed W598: 39.4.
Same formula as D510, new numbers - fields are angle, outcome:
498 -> 41.4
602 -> 37.5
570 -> 45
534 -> 25.5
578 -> 43.2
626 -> 44.7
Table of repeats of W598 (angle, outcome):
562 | 40.8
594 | 44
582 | 43.3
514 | 30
